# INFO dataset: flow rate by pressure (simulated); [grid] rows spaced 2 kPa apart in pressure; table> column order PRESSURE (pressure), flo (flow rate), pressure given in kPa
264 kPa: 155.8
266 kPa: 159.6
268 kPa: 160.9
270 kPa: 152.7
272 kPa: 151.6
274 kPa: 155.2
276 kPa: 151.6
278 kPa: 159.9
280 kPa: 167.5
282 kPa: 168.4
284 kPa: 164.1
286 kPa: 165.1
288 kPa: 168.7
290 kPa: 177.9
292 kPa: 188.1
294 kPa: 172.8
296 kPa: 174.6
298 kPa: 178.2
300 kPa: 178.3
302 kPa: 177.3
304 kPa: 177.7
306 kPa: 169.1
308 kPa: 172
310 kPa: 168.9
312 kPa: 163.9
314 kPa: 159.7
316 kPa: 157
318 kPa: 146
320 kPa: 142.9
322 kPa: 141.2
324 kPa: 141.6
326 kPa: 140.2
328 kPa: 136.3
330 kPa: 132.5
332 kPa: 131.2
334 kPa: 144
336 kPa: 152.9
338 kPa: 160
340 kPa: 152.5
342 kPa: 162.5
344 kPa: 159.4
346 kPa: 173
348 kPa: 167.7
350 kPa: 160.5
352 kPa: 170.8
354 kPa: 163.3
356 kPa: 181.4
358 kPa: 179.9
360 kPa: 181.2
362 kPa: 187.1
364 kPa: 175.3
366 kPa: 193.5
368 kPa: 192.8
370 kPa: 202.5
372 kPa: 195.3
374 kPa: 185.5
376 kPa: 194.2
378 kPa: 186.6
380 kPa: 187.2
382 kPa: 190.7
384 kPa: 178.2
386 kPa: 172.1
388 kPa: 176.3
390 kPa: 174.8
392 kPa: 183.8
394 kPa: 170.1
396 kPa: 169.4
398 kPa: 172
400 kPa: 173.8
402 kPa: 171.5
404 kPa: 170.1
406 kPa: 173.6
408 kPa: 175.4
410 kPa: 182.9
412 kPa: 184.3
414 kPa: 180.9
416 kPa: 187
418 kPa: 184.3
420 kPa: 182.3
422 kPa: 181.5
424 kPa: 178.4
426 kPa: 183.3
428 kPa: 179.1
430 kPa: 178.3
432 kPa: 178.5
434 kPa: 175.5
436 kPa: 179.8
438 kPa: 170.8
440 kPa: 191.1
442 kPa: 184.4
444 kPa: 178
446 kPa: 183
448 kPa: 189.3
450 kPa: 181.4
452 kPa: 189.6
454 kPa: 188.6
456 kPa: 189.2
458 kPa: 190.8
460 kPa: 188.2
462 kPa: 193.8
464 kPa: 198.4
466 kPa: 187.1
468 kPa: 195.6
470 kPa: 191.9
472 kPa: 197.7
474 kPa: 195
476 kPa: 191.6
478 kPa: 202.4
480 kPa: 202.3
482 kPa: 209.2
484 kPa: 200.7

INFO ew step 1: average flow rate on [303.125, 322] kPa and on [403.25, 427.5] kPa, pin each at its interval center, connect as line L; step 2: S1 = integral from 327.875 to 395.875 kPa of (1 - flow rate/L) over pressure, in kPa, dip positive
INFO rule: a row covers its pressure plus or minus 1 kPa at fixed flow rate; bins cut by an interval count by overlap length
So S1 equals -0.9 kPa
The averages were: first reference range 161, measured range 173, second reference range 180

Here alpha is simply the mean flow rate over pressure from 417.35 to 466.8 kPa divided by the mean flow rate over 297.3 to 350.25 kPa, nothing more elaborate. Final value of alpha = 1.17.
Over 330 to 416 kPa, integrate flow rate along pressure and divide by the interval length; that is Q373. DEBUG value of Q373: 174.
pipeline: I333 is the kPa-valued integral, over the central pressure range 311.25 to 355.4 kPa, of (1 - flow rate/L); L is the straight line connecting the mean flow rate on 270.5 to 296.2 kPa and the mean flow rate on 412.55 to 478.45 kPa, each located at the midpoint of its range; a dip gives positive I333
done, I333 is 5.0 kPa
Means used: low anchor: 166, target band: 153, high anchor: 186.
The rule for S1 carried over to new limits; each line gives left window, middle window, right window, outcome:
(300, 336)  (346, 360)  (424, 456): -0.8 kPa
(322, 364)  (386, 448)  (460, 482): 0.6 kPa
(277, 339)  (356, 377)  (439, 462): -2.1 kPa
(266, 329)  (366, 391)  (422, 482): -1.6 kPa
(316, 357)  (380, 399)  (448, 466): -0.9 kPa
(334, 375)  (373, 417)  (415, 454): -0.2 kPa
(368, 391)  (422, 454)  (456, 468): 1.4 kPa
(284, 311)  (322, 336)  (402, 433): 2.9 kPa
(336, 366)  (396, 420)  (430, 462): 0.1 kPa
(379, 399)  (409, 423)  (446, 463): -0.1 kPa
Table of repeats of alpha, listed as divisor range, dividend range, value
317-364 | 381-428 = 1.13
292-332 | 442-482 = 1.20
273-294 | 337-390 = 1.07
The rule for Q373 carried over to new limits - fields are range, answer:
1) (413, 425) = 182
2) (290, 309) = 177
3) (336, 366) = 170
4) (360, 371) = 189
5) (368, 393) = 186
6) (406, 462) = 183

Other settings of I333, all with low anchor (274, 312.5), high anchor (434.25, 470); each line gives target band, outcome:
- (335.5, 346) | 1.0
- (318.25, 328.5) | 1.9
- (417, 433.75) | 0.3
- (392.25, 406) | 0.7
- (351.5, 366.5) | -0.1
